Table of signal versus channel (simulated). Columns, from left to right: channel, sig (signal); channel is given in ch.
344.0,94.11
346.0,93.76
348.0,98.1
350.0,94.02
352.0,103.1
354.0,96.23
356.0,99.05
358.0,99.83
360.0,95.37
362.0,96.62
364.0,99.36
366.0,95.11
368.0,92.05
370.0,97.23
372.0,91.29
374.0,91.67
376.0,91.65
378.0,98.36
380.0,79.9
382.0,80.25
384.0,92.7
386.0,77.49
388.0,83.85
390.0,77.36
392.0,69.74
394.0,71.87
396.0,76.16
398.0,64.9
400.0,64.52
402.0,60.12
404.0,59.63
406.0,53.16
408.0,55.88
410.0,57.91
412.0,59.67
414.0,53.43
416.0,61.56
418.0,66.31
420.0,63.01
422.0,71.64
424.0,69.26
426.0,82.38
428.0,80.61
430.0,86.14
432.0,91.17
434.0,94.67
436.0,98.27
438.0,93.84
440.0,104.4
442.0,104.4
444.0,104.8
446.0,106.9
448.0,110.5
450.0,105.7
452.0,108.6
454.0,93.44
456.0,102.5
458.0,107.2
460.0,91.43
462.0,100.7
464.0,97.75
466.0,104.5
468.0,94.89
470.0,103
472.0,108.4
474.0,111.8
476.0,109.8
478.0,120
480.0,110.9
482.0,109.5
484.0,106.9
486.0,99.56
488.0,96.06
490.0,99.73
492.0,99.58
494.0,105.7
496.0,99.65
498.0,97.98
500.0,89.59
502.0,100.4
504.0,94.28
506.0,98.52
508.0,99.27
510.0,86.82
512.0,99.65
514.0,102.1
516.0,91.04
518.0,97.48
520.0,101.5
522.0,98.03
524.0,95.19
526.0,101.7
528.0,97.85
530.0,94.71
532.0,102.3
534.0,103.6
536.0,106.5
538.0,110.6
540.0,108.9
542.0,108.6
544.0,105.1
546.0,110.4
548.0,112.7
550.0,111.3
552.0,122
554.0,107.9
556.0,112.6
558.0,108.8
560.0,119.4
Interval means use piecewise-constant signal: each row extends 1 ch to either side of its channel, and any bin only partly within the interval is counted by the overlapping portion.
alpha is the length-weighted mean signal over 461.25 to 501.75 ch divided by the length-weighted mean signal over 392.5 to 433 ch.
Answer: 1.53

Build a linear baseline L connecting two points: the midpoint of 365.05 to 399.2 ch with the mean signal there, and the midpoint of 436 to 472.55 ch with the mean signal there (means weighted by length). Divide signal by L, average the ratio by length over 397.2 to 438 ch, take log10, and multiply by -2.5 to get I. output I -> 0.31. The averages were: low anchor 84.1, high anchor 102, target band 70.3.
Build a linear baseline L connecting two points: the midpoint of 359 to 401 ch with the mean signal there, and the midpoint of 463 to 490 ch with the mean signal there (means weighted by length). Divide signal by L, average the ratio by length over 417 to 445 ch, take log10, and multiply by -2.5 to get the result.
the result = 0.11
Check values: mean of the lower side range 85.1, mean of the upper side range 105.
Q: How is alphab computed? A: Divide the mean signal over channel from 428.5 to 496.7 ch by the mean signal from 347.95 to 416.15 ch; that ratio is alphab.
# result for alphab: 1.3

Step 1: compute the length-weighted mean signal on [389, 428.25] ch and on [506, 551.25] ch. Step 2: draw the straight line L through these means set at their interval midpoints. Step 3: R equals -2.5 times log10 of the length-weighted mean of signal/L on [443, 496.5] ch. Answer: -0.233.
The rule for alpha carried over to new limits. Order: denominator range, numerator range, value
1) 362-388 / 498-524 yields 1.07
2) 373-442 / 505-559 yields 1.36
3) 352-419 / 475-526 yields 1.26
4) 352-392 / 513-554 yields 1.14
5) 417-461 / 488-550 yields 1.09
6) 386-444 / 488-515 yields 1.31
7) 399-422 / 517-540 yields 1.68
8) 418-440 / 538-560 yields 1.33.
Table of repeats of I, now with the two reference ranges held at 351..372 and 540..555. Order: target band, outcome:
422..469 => 0.07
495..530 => 0.12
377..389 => 0.16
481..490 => 0.04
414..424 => 0.49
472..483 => -0.06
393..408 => 0.49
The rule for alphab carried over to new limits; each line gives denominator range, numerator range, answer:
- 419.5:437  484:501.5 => 1.20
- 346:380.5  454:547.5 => 1.07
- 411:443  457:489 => 1.31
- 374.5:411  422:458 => 1.31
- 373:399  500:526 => 1.19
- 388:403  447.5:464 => 1.45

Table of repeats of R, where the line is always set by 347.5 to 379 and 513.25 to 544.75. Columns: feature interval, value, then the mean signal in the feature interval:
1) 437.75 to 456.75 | -0.05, 104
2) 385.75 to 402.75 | 0.33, 71.7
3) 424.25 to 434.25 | 0.16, 85.1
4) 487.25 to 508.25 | 0.02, 98.2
